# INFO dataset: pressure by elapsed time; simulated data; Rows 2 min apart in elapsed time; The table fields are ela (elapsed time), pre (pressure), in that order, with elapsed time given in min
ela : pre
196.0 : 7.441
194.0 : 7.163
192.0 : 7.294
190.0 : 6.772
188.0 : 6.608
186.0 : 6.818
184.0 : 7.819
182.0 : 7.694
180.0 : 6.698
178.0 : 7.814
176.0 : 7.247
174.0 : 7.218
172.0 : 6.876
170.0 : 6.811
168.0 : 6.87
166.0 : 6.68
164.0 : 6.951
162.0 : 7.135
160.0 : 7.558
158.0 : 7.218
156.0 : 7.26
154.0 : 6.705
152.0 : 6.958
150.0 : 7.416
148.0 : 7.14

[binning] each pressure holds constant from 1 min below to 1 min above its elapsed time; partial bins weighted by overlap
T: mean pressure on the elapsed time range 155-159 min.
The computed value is 7.24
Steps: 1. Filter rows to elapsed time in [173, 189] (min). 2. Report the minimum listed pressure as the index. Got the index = 6.608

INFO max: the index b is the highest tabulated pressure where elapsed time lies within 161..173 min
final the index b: 7.135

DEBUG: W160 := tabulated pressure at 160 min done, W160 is 7.558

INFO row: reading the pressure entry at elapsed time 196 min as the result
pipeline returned 7.441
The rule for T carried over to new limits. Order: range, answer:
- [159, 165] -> 7.21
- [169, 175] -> 6.97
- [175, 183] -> 7.36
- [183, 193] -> 7.06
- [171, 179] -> 7.29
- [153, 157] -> 6.98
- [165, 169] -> 6.78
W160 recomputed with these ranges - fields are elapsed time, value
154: 6.705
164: 6.951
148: 7.14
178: 7.814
